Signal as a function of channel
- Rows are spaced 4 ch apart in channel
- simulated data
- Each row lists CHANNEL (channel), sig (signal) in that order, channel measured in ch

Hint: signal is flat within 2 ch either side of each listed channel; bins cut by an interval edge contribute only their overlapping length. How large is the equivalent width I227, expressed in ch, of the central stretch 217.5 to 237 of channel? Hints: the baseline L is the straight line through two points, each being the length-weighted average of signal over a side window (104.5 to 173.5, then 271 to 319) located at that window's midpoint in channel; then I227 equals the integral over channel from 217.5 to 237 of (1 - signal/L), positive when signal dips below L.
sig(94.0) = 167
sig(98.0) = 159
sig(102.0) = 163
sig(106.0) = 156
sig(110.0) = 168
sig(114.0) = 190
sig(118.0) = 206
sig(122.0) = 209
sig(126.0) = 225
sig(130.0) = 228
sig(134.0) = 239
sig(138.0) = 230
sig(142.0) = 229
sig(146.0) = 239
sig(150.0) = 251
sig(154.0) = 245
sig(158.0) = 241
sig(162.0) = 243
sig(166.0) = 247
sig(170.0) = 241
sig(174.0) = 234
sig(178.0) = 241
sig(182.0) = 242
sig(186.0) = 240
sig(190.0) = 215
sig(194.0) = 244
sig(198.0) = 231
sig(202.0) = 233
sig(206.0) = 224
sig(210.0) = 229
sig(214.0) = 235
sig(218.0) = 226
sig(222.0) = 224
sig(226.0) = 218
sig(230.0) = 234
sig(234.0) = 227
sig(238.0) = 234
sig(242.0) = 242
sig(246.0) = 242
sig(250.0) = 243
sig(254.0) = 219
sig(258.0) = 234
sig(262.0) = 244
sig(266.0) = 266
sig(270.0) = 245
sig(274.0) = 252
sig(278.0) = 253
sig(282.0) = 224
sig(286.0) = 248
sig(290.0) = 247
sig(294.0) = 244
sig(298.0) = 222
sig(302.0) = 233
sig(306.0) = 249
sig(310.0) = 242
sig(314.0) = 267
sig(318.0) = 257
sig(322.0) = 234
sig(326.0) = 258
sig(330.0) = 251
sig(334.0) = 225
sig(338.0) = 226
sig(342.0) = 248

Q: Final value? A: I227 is 0.8 ch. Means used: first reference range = 223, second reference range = 245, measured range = 226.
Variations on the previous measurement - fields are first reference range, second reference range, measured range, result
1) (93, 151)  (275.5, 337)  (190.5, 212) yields -1.00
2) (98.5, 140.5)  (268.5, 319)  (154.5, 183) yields -3.85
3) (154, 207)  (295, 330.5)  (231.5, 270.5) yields 0.38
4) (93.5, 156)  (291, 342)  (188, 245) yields -1.44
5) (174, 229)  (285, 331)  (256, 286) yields -0.61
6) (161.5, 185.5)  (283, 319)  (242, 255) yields 0.33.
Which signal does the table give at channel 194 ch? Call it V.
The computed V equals 244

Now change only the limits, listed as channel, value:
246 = 242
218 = 226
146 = 239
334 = 225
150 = 251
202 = 233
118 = 206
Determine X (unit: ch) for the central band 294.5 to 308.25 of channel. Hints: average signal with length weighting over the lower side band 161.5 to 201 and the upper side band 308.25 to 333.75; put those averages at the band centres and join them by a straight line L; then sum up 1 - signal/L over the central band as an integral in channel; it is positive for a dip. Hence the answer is 0.68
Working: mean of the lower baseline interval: 237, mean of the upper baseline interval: 250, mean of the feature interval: 236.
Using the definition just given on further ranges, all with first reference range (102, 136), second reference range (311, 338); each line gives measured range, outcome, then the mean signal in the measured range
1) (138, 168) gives -4.8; 241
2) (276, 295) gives -0.4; 243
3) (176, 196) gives -1.9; 236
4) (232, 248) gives -0.6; 236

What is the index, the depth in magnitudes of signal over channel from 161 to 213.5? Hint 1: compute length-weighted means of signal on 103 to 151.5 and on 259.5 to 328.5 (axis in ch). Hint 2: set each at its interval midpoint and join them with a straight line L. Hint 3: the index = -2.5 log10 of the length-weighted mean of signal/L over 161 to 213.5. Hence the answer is -0.05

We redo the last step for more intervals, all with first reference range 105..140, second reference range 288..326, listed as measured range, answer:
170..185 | -0.100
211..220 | -0.021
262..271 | -0.079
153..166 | -0.137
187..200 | -0.044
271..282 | -0.037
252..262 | 0.021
